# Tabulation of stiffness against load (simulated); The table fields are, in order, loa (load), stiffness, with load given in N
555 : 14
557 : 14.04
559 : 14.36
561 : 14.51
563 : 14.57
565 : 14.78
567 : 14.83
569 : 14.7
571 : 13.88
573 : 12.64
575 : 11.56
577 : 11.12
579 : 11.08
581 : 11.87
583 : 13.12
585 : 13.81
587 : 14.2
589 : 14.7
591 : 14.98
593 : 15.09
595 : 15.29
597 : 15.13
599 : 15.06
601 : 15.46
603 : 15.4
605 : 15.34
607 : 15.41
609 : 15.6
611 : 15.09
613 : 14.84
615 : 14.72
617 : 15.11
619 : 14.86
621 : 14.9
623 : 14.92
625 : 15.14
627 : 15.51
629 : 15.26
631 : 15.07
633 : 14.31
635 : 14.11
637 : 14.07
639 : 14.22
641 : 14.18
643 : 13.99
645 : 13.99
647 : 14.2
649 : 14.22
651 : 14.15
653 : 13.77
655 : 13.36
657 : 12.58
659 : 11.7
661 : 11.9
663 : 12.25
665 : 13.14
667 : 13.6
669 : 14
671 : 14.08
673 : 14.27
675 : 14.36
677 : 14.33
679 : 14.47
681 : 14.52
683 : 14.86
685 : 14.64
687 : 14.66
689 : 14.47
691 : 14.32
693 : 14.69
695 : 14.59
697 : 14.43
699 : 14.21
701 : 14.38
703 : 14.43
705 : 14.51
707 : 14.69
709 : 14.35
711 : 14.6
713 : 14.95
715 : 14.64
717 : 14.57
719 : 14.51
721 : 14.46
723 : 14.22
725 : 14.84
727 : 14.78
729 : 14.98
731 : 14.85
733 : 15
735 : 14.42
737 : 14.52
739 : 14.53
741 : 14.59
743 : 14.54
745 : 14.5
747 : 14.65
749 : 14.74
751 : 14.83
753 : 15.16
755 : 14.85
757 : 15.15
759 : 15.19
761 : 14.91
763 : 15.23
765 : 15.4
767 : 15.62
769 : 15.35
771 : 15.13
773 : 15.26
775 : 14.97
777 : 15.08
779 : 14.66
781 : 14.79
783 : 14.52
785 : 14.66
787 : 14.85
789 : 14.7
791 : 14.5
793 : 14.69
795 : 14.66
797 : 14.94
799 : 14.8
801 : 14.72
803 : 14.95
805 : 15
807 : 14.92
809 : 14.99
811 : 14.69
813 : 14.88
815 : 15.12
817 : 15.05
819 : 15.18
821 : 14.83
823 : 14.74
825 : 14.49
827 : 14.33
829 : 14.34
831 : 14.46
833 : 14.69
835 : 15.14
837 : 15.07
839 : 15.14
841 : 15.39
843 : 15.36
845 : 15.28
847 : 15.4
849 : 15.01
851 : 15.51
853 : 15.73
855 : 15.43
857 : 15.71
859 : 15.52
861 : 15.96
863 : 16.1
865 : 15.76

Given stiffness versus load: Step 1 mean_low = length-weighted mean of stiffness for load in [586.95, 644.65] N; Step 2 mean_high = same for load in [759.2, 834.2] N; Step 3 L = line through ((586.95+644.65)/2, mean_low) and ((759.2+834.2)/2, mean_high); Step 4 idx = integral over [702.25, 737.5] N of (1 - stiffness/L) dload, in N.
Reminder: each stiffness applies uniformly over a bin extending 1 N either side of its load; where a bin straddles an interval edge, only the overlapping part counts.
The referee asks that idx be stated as 0.6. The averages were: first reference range 14.9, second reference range 14.9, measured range 14.6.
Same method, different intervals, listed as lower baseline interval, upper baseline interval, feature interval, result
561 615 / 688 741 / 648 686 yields 1.98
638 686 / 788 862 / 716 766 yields -1.39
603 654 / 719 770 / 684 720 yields 0.62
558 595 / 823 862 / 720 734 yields -0.21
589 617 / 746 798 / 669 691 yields 0.91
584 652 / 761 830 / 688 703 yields 0.39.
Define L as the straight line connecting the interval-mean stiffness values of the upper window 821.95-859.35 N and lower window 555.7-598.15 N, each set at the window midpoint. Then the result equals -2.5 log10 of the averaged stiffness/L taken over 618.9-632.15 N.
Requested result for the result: -0.078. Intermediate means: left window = 13.8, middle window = 15.1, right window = 15.1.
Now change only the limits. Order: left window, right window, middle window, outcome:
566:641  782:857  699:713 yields 0.01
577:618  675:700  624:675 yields 0.05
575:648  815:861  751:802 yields 0.00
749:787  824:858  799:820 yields 0.01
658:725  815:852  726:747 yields -0.02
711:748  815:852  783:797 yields 0.01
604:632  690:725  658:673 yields 0.14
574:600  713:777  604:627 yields -0.09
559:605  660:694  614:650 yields -0.04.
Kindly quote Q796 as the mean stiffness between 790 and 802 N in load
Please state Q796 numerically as 14.7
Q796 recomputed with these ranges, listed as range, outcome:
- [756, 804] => 14.9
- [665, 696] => 14.4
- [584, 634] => 15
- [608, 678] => 14.2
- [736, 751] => 14.6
